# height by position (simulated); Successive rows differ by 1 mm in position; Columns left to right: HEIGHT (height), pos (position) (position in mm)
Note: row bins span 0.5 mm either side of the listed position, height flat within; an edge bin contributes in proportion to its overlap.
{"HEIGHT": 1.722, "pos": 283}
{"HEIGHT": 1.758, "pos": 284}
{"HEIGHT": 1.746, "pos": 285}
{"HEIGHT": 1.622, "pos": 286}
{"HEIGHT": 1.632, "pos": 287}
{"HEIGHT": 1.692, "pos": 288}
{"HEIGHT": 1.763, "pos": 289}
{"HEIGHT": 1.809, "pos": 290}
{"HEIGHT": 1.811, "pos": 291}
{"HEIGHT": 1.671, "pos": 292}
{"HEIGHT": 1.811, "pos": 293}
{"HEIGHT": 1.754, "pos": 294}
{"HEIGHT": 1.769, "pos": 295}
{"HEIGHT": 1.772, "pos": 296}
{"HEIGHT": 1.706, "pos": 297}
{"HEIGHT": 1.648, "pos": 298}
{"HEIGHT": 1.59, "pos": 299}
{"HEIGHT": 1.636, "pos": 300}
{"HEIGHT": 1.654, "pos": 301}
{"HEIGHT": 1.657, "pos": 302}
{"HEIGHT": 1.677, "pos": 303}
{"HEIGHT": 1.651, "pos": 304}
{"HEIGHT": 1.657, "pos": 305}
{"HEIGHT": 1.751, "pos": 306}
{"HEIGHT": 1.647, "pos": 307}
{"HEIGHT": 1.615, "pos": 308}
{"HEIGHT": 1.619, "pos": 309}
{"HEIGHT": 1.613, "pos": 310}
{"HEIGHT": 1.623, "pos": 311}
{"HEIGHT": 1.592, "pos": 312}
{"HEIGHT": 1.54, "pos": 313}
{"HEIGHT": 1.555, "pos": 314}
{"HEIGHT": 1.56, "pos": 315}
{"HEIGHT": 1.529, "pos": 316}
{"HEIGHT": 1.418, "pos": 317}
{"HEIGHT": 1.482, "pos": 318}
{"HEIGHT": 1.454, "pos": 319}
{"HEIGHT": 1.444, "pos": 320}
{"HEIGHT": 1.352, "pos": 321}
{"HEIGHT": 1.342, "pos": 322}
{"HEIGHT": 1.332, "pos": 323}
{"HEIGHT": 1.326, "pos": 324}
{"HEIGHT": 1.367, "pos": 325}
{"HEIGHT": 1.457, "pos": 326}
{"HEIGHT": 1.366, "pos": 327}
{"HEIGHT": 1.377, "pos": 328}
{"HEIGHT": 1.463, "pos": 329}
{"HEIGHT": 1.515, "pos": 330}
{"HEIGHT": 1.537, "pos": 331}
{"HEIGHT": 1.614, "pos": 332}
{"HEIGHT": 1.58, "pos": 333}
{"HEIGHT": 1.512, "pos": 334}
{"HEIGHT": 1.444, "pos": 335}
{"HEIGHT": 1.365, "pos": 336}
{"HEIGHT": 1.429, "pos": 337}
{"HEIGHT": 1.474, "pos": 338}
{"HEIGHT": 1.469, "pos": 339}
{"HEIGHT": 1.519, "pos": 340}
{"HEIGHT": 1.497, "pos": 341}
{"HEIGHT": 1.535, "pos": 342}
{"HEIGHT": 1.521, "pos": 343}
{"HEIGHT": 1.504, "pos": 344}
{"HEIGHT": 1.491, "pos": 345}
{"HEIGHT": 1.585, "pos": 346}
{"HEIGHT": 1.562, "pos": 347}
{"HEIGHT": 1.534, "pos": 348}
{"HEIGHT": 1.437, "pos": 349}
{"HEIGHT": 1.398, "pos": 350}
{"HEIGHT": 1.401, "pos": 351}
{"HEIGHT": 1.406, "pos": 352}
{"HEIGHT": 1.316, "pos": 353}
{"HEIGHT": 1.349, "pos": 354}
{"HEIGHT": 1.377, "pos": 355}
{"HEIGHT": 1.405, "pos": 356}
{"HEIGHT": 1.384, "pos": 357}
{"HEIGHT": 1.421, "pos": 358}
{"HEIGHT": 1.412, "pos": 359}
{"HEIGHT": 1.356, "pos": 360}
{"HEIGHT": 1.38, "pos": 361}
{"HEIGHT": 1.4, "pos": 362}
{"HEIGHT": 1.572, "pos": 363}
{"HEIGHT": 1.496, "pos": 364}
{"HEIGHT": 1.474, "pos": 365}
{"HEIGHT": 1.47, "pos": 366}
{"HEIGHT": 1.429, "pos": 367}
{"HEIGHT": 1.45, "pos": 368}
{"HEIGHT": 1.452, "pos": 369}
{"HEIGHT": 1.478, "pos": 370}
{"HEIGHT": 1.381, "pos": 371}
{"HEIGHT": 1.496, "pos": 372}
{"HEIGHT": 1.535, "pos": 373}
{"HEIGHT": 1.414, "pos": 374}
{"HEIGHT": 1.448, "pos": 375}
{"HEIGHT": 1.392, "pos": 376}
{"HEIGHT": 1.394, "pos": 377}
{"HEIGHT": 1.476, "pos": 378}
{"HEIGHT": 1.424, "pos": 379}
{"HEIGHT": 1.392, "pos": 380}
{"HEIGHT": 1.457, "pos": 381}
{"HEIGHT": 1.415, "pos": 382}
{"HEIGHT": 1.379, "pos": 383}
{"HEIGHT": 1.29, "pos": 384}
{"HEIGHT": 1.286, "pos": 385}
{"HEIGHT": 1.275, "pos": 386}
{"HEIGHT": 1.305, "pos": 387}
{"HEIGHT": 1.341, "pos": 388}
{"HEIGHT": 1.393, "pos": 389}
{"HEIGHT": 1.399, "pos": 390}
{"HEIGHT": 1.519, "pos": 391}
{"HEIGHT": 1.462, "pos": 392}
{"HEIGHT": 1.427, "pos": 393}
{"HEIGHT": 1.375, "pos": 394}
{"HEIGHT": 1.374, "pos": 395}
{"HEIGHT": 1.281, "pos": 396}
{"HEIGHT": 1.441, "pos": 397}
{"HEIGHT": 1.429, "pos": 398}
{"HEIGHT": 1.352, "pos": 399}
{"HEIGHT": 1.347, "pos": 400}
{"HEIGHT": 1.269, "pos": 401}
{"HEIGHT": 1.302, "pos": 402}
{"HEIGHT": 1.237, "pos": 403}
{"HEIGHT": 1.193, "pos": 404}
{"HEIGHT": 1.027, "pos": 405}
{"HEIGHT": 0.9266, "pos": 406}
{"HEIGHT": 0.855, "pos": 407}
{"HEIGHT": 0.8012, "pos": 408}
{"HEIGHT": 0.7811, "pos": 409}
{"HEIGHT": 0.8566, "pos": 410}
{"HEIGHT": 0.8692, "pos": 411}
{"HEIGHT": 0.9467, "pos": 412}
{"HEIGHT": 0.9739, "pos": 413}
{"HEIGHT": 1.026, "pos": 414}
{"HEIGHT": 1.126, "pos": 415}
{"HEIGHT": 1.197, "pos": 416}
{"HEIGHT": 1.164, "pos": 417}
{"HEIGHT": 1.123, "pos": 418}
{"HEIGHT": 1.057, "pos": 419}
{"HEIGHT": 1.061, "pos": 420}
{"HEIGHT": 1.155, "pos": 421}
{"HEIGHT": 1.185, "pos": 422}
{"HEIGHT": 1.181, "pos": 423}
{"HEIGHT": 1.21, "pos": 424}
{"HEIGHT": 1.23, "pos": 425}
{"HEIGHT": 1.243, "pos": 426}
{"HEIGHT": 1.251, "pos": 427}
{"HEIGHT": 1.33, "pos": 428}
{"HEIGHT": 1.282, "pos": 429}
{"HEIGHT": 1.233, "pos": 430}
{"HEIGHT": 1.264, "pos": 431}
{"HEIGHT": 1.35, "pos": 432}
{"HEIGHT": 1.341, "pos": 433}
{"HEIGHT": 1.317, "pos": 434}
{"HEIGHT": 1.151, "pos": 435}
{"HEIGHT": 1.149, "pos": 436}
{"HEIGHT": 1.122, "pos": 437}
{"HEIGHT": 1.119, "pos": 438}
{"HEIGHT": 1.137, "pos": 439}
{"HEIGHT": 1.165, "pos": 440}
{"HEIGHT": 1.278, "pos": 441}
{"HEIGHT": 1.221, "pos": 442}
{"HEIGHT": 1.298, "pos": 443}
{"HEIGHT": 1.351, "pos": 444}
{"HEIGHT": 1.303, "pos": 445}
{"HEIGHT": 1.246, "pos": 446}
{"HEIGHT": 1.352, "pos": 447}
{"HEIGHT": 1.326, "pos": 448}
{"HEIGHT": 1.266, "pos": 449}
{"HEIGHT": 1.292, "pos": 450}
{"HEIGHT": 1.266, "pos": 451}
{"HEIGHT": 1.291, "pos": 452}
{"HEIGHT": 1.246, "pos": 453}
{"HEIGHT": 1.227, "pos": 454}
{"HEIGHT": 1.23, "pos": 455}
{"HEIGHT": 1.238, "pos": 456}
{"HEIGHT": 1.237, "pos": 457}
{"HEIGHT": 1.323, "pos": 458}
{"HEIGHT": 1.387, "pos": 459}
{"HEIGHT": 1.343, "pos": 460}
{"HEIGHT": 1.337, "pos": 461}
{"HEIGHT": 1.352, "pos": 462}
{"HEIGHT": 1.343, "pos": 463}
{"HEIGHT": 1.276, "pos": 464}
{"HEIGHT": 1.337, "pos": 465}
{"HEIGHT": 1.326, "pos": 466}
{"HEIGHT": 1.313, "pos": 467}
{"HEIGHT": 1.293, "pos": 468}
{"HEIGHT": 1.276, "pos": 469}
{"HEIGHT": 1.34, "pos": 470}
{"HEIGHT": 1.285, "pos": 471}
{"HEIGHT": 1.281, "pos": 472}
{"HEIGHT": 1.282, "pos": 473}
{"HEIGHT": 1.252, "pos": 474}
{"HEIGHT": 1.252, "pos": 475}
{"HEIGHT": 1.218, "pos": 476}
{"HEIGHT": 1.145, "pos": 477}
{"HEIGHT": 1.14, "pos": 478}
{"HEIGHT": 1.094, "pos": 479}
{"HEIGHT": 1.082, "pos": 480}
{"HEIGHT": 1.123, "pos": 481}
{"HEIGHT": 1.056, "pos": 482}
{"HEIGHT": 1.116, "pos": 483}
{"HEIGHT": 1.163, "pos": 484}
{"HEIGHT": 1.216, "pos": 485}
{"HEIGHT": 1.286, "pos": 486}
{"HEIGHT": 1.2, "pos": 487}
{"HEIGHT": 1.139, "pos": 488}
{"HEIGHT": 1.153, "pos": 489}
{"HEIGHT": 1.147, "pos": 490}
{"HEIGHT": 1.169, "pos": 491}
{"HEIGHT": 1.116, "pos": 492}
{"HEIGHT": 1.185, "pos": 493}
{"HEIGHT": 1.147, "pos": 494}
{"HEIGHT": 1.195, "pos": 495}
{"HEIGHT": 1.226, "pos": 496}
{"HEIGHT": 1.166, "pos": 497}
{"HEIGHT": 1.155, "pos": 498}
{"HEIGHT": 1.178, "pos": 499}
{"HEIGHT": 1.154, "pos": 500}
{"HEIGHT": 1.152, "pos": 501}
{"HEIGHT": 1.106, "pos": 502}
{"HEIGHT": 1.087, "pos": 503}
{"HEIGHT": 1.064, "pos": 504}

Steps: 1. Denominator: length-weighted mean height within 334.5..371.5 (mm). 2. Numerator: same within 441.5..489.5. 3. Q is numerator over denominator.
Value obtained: 0.87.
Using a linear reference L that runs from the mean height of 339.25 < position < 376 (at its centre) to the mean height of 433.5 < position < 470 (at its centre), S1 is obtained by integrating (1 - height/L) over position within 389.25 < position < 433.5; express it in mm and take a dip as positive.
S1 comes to 5.1 mm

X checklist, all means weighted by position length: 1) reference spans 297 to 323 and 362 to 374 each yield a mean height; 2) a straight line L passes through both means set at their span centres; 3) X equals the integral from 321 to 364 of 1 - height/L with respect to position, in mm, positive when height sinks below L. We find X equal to 1.9 mm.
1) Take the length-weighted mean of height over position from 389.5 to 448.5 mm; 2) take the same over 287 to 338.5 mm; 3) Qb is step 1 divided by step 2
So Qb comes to 0.77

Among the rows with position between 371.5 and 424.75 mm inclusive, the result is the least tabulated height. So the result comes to 0.7811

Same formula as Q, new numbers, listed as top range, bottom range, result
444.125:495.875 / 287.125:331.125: 0.78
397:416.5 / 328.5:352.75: 0.73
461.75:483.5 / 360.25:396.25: 0.87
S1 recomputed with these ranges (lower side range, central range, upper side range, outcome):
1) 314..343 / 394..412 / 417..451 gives 2.21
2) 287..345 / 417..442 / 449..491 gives 2.27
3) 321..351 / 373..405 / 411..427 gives -3.15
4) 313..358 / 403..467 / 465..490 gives 4.35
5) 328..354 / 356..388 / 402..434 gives -1.97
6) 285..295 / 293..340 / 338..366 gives 2.02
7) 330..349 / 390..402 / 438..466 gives 0.08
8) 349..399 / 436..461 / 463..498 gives 0.13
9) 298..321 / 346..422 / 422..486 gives 5.65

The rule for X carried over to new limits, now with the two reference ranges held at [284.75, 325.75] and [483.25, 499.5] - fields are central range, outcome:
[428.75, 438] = 0.5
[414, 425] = 1.6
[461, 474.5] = -0.8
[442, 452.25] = -0.1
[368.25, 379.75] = 0.0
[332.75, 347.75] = 0.3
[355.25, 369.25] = 0.4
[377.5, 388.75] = 0.5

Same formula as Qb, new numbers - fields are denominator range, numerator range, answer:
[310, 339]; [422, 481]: 0.86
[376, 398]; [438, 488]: 0.90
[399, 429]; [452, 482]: 1.14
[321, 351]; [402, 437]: 0.77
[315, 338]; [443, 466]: 0.90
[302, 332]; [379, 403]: 0.90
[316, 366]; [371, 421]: 0.86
